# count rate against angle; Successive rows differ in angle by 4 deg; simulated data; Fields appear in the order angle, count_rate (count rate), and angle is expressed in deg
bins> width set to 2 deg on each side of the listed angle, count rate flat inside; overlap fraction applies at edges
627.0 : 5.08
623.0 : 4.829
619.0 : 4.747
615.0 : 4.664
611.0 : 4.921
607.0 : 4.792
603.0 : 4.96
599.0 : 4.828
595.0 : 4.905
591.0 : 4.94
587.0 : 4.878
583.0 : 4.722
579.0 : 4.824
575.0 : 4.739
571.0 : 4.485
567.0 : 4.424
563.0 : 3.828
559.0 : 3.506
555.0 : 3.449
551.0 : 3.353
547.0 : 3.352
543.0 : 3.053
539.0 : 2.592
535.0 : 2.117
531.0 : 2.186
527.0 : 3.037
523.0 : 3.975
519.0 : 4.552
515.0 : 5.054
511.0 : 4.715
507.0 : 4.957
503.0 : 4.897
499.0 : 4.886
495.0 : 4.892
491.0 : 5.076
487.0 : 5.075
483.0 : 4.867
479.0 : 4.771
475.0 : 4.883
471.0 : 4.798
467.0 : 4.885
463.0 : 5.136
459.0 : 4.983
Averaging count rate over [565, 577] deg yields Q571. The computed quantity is 4.55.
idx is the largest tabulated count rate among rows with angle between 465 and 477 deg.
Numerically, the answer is 4.885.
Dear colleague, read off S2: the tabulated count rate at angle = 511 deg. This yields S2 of 4.715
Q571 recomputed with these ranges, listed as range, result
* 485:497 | 5.01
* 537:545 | 2.82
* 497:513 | 4.86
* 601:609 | 4.88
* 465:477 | 4.86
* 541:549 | 3.2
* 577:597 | 4.85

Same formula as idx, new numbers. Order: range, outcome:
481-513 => 5.076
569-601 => 4.94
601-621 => 4.96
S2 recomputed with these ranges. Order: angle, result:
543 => 3.053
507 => 4.957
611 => 4.921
